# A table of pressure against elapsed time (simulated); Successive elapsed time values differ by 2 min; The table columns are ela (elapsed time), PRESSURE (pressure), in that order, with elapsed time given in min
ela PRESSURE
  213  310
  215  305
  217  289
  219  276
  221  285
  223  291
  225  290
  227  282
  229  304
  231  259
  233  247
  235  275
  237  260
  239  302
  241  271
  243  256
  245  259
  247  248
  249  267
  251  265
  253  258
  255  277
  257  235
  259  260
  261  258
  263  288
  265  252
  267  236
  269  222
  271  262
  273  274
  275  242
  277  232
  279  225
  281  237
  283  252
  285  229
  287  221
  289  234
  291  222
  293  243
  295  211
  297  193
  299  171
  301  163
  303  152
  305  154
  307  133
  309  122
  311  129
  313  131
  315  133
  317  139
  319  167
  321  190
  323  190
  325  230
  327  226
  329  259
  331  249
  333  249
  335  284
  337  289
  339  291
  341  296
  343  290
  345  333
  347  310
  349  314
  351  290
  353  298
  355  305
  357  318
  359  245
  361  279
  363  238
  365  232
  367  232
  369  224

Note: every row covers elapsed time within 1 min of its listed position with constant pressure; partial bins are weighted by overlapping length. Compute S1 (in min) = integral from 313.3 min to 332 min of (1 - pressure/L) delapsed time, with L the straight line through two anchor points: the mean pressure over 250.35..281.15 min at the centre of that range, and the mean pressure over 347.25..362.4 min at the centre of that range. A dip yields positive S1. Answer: 5.5 min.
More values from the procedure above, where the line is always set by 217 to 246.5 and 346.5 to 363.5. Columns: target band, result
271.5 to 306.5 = 8.4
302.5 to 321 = 9.2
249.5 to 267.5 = 1.2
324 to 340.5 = 1.5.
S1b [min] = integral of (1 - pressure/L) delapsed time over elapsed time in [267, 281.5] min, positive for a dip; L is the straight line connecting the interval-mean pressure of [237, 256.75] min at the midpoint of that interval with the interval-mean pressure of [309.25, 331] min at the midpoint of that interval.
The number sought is -0.5 min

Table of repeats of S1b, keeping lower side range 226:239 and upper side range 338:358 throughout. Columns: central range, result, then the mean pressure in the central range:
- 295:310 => 6.83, 159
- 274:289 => 2.76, 234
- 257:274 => 1.63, 255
